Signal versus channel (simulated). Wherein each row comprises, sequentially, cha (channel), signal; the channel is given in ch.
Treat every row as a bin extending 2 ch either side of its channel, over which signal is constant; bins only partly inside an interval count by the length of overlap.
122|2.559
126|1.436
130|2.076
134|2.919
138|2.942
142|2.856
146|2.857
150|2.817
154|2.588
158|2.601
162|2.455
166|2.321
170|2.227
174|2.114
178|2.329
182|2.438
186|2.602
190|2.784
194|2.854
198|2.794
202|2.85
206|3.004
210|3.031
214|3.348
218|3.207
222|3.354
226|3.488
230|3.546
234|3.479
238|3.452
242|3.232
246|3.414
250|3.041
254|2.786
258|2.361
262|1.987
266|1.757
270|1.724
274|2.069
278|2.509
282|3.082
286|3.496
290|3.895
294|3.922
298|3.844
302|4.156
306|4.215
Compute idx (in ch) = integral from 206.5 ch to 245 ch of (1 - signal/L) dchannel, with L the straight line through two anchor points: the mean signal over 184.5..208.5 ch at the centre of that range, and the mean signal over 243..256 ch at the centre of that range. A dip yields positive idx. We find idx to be -4.7 ch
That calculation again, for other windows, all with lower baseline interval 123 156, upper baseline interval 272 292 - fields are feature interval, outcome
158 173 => 1.6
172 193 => 1.8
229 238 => -2.0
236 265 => 0.5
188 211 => -1.1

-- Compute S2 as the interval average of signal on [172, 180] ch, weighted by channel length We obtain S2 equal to 2.22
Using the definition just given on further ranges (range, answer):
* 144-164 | 2.66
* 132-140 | 2.93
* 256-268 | 2.04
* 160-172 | 2.33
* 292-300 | 3.88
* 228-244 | 3.43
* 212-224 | 3.3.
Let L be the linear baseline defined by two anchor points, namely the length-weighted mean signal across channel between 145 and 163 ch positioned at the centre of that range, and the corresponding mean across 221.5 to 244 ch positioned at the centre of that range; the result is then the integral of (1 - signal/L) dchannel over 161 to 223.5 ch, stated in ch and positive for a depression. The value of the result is 6.5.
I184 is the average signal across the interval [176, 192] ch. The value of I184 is 2.54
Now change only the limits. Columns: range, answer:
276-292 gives 3.25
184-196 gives 2.75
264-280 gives 2.01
